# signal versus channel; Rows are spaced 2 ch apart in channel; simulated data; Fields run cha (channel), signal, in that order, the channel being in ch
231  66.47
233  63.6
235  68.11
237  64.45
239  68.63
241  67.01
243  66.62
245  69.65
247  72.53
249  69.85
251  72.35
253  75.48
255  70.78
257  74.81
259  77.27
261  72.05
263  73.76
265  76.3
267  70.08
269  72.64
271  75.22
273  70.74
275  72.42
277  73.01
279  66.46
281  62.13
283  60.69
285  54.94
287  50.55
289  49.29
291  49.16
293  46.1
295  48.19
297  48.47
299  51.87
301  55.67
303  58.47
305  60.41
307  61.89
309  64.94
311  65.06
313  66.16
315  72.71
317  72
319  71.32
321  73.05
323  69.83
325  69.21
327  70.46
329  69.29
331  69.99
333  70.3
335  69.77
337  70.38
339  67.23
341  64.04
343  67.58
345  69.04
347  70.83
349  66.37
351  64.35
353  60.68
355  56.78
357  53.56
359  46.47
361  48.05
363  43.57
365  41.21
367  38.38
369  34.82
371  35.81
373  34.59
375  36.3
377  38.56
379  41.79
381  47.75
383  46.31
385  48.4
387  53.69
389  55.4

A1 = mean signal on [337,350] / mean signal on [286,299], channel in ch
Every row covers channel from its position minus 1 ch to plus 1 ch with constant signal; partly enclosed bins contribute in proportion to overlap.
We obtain 1.39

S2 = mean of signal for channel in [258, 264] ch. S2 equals 74.4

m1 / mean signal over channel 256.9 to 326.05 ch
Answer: 64.4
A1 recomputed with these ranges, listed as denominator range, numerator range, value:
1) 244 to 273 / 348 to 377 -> 0.64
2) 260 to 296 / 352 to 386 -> 0.70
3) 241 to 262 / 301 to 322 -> 0.92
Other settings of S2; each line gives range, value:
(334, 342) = 67.9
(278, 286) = 61.1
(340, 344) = 65.8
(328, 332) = 69.6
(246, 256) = 72.2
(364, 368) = 39.8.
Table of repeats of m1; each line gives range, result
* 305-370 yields 62.4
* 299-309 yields 59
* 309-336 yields 69.7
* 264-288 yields 67.1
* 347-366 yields 54.4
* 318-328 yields 70.8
